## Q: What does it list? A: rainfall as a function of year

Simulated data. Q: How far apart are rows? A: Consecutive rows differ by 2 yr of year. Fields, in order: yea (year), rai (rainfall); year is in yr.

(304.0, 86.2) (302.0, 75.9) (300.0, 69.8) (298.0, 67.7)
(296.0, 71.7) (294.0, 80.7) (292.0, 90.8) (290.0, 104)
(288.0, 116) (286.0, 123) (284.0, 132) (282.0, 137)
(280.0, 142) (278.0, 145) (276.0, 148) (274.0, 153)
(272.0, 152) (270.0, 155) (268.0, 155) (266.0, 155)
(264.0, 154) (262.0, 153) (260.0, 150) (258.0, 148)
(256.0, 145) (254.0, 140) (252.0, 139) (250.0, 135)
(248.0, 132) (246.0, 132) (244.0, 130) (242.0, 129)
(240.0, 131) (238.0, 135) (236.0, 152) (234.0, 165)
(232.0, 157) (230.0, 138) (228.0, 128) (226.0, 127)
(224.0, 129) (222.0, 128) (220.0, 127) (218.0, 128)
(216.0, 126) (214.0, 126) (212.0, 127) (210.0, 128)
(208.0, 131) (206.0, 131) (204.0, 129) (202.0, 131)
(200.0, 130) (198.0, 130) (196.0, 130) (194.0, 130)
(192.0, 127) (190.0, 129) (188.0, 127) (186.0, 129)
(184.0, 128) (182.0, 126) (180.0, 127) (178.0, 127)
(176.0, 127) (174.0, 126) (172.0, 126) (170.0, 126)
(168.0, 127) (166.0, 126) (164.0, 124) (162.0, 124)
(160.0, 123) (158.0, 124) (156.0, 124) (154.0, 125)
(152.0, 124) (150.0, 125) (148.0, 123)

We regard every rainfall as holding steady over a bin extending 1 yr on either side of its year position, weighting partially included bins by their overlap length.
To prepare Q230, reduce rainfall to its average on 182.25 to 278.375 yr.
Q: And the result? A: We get 137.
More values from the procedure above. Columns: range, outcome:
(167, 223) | 128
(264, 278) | 152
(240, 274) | 144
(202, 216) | 129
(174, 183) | 127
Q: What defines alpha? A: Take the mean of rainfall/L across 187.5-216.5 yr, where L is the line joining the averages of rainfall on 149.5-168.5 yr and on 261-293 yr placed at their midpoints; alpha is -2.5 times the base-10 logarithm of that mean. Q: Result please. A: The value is 0.01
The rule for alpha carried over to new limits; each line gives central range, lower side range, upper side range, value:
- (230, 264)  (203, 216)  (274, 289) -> -0.08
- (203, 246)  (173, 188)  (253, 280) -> 0.04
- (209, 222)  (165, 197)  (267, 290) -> 0.04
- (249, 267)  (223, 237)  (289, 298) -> -0.25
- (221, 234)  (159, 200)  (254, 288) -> 0.00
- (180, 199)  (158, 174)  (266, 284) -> 0.01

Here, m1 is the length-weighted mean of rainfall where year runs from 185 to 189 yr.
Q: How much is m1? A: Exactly 128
